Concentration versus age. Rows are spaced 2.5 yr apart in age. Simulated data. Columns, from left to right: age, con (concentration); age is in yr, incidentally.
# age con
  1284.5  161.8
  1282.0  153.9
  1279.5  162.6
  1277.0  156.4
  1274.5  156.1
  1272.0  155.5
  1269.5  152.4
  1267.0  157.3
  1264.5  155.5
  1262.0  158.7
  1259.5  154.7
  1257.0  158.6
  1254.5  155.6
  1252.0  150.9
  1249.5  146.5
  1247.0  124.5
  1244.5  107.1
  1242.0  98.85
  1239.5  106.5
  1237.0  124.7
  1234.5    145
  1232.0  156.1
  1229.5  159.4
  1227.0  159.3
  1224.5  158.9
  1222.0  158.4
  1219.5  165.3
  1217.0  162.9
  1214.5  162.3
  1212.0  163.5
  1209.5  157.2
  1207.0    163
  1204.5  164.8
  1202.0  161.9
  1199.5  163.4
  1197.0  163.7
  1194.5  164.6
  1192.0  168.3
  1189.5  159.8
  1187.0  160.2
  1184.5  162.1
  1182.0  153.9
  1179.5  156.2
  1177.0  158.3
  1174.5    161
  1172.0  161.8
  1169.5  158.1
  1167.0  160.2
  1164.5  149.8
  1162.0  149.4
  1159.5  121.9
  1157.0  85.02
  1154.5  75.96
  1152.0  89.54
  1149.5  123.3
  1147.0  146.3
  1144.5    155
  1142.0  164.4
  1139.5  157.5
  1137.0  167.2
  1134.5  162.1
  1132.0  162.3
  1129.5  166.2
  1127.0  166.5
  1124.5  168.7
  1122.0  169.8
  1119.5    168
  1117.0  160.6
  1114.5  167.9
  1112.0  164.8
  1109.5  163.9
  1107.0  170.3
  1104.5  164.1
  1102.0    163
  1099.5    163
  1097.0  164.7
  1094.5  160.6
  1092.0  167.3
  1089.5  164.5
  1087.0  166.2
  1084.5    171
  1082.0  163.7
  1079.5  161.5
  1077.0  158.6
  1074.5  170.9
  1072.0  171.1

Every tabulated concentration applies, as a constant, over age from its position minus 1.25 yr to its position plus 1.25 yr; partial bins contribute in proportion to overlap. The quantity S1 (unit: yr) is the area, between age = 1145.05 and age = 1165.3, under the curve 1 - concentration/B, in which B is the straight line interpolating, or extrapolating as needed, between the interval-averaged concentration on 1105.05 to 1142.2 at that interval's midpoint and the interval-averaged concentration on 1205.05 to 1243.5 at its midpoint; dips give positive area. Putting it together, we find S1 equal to 5.32 yr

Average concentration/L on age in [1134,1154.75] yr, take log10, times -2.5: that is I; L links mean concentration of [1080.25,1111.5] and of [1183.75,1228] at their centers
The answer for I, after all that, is 0.17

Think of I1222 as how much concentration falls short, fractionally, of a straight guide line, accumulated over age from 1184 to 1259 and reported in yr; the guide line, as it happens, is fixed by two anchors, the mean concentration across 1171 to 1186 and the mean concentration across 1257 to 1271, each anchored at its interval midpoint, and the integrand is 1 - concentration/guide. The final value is 2.7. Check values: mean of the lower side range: 159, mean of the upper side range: 156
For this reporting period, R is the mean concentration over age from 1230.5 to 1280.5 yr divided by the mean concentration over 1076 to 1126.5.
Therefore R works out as 0.9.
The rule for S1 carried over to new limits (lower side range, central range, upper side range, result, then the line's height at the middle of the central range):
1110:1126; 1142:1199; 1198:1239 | 5.6 yr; 162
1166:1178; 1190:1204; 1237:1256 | -1.4 yr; 149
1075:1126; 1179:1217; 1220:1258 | -3.5 yr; 148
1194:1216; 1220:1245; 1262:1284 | 3.3 yr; 160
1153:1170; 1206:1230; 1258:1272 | -3.1 yr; 143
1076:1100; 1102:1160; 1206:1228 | 4.6 yr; 163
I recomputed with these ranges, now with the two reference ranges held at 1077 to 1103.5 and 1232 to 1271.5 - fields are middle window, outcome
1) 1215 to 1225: -0.12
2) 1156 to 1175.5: 0.07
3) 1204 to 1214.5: -0.11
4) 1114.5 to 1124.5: -0.04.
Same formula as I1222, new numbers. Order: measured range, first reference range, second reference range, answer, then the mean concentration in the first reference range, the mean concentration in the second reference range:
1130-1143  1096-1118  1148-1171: -1.9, 165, 124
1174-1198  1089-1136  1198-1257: -0.9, 165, 149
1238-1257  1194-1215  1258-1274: 3.4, 163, 156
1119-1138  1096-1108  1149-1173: -2.3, 165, 127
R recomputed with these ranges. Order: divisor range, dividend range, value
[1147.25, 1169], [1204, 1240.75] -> 1.26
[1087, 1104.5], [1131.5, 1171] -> 0.85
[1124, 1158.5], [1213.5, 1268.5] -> 1.04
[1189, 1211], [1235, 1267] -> 0.85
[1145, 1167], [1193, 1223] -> 1.34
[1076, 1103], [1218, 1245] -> 0.86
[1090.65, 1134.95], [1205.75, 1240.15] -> 0.93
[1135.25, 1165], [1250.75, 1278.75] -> 1.18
